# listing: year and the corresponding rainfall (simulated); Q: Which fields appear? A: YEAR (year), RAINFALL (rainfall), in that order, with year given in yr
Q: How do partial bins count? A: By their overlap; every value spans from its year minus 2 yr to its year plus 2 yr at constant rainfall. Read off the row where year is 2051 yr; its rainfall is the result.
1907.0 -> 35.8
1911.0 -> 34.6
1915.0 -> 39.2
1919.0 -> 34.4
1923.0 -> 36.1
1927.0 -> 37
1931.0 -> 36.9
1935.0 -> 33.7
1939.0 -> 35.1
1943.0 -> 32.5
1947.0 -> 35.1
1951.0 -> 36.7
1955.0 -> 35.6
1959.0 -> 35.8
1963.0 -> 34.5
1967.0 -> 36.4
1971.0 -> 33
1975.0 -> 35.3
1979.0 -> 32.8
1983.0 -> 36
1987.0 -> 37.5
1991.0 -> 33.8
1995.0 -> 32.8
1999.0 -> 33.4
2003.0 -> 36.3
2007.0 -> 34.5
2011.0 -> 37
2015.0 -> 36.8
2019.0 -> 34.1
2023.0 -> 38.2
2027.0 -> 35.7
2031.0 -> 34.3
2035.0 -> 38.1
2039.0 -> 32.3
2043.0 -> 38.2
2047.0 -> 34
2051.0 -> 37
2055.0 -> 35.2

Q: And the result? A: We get 37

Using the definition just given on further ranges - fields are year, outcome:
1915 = 39.2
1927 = 37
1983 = 36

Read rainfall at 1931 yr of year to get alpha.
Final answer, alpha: 36.9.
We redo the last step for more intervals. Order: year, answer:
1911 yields 34.6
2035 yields 38.1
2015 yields 36.8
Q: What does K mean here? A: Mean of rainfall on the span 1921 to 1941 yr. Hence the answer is 35.8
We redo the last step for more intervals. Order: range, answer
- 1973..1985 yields 34.7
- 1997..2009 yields 34.7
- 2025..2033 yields 35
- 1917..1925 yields 35.2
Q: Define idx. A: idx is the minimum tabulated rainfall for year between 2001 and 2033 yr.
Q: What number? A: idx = 34.1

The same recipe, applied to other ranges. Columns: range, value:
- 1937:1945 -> 32.5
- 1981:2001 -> 32.8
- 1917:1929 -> 34.4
